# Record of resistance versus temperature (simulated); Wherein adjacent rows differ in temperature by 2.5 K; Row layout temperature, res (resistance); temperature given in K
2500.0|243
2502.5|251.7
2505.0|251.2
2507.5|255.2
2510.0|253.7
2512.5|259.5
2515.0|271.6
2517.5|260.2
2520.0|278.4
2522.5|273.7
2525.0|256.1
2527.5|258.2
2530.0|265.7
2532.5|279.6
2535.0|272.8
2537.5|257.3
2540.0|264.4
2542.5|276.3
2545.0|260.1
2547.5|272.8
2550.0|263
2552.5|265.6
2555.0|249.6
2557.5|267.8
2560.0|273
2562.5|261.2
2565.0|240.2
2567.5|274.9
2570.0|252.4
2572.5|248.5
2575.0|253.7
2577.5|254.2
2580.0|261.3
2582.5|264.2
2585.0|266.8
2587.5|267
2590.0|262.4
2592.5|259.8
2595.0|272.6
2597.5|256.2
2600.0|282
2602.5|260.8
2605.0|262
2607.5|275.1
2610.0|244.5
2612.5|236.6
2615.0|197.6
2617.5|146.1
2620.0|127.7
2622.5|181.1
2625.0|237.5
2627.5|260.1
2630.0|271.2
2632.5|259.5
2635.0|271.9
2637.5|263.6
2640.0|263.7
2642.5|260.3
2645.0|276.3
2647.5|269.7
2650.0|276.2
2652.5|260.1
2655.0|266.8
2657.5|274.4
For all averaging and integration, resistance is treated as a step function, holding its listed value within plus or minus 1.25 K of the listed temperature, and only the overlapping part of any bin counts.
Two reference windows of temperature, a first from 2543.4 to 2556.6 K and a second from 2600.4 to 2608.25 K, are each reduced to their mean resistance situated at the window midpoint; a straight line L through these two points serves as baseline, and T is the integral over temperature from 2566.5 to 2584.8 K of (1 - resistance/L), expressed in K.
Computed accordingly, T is 0.4 K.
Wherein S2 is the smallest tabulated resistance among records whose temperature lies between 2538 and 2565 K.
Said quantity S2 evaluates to 240.2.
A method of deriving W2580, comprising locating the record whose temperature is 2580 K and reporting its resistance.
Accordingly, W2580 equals 261.3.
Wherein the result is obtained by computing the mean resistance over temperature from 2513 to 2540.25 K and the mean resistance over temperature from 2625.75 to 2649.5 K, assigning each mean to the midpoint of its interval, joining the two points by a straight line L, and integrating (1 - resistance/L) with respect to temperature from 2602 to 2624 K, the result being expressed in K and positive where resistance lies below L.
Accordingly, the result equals 4.4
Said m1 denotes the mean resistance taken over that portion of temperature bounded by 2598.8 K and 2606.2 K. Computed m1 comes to 268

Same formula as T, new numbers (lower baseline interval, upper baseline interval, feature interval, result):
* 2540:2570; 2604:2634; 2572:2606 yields -2.76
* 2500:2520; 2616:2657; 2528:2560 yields -1.54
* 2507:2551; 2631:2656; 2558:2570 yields 0.20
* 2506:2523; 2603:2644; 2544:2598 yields -2.62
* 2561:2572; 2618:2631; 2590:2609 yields -2.96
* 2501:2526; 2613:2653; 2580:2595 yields -1.06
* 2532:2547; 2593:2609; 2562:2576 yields 0.67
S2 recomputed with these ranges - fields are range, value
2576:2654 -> 127.7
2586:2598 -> 256.2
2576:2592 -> 254.2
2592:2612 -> 244.5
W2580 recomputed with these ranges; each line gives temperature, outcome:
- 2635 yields 271.9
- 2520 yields 278.4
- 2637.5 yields 263.6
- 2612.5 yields 236.6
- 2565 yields 240.2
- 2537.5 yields 257.3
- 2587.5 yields 267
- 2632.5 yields 259.5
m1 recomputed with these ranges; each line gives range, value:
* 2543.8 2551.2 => 265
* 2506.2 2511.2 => 254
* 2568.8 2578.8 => 252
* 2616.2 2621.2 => 138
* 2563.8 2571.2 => 256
